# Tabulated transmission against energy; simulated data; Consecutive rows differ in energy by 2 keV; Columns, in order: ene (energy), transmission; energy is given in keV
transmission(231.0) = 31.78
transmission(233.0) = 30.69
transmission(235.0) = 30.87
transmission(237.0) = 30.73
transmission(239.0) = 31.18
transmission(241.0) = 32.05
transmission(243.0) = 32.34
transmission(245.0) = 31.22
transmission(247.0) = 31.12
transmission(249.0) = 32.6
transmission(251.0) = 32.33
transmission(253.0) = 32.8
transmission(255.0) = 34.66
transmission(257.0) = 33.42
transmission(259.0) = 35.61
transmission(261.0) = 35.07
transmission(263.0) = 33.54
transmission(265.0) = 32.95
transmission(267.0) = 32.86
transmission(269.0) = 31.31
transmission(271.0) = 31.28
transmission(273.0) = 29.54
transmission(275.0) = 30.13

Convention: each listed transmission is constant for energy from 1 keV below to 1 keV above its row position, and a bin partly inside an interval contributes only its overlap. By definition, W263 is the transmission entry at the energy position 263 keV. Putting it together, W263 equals 33.54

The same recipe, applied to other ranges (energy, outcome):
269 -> 31.31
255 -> 34.66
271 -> 31.28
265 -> 32.95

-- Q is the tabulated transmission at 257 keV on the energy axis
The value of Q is 33.42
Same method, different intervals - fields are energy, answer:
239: 31.18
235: 30.87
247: 31.12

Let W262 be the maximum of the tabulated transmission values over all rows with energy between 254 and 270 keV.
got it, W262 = 35.61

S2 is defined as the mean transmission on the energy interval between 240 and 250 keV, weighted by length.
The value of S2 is 31.9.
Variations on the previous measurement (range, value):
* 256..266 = 34.1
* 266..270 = 32.1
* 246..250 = 31.9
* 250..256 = 33.3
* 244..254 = 32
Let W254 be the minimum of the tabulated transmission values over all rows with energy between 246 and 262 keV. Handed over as 31.12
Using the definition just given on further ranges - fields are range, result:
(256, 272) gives 31.28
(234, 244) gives 30.73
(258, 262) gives 35.07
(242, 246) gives 31.22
